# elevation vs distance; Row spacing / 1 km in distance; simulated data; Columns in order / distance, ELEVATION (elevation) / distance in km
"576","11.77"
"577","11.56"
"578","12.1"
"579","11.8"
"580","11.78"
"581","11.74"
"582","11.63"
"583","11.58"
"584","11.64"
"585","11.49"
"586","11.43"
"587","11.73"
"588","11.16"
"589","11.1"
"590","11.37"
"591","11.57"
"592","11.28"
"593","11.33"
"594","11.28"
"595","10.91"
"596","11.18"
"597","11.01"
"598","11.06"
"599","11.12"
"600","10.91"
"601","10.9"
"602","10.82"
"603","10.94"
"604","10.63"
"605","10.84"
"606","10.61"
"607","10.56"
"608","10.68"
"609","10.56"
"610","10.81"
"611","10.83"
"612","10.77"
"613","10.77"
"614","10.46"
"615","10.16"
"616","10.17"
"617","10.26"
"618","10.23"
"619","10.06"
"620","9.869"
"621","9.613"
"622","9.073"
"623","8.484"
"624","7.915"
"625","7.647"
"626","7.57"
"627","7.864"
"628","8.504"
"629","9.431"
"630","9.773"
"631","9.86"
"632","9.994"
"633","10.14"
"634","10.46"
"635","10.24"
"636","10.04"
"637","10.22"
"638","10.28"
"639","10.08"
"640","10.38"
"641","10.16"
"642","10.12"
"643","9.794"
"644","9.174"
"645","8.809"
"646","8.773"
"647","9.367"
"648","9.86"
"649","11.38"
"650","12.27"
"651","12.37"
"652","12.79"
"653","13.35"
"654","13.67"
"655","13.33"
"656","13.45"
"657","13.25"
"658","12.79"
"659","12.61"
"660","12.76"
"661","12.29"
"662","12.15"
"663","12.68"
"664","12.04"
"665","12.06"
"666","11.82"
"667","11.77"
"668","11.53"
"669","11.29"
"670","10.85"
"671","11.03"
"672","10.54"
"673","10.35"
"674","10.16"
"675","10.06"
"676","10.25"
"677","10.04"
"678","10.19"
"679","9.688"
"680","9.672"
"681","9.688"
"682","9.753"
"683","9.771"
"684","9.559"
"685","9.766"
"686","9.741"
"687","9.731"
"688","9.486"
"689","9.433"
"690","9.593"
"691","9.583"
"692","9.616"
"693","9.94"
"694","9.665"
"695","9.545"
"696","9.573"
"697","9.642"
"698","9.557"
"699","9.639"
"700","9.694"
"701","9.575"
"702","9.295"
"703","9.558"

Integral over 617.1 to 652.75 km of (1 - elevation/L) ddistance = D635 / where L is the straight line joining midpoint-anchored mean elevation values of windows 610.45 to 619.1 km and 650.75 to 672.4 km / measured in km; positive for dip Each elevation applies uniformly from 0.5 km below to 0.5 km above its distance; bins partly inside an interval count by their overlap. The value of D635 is 4.5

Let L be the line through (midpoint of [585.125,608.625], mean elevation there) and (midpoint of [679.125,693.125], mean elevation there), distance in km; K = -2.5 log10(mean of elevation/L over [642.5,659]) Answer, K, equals -0.14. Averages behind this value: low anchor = 11.1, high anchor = 9.66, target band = 11.6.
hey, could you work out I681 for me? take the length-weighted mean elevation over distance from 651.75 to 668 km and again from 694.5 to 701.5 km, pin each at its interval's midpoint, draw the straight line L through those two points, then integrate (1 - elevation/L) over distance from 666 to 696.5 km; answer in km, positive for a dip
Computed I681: 2.3 km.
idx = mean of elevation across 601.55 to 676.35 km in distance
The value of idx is 10.6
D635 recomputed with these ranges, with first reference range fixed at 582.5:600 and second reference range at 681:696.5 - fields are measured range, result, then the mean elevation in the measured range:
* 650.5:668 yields -4.26 km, 12.6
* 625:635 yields 1.30 km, 9.25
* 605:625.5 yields 1.70 km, 10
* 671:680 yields -0.28 km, 10.2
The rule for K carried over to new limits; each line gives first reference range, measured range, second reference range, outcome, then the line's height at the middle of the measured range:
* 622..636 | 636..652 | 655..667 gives 0.045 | 10.7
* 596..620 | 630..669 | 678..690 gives -0.116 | 10.1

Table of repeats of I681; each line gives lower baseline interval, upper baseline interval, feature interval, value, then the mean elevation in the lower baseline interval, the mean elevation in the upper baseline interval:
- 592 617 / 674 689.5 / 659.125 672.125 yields -2.3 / 10.8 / 9.8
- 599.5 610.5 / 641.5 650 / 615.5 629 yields 1.7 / 10.8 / 9.81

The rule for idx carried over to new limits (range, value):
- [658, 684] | 11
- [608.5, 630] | 9.58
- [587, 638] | 10.3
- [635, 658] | 11.1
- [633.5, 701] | 10.7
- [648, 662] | 12.7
